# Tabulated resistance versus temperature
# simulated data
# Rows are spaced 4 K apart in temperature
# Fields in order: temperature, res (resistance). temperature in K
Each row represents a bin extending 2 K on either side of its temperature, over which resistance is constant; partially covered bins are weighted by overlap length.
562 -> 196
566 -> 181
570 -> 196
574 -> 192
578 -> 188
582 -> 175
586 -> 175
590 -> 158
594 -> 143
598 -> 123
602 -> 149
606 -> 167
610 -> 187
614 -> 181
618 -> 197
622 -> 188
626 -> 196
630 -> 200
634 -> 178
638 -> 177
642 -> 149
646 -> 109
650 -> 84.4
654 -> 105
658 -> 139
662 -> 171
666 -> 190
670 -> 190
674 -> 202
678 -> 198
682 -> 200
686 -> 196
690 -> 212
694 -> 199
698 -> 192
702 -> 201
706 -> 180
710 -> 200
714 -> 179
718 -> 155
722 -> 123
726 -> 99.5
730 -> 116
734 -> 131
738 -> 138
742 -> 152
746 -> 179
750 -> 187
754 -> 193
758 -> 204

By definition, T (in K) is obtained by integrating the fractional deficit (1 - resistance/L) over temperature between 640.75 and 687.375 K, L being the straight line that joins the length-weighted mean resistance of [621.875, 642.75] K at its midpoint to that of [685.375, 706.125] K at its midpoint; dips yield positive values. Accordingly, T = 7.4 K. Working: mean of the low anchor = 183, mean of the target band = 161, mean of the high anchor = 198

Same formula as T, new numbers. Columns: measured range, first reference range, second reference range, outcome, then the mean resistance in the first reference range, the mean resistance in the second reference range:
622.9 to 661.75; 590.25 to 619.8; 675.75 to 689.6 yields 6.3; 163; 200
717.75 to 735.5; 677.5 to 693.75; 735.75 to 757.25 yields 5.8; 202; 171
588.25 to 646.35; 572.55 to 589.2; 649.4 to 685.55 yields 2.3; 180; 169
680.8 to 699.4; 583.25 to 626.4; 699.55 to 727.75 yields -4.0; 169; 164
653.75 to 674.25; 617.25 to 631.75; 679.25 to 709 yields 2.9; 195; 197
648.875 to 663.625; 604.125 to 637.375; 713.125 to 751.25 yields 4.0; 186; 144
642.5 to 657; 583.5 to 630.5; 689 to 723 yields 5.7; 171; 183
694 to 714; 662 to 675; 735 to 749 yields -2.1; 190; 157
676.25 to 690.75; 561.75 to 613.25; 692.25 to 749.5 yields -3.3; 171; 161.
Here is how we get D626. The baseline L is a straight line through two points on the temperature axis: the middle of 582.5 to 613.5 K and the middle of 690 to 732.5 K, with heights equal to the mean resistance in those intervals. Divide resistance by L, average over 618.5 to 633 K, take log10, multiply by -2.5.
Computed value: -0.20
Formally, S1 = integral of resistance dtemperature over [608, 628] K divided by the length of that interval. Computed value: 190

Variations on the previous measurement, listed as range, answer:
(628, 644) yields 176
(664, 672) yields 190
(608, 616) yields 184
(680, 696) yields 202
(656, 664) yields 155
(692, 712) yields 194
